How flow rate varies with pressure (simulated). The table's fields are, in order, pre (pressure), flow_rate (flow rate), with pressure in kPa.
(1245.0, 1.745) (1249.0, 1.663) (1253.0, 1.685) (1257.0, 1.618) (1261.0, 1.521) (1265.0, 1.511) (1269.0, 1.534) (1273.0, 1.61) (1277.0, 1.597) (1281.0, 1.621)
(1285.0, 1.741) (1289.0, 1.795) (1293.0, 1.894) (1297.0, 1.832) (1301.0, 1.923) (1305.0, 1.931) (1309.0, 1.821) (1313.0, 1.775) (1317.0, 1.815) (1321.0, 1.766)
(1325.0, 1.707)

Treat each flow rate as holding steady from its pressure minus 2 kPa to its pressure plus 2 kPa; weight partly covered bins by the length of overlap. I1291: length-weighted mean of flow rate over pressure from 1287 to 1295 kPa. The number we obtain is 1.84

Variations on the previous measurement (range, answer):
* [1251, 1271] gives 1.57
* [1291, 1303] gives 1.88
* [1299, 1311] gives 1.89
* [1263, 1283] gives 1.57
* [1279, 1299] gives 1.78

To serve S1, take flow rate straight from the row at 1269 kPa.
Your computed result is 1.534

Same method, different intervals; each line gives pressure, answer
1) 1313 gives 1.775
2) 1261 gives 1.521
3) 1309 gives 1.821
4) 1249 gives 1.663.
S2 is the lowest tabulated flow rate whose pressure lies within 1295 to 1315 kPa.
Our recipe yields 1.775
